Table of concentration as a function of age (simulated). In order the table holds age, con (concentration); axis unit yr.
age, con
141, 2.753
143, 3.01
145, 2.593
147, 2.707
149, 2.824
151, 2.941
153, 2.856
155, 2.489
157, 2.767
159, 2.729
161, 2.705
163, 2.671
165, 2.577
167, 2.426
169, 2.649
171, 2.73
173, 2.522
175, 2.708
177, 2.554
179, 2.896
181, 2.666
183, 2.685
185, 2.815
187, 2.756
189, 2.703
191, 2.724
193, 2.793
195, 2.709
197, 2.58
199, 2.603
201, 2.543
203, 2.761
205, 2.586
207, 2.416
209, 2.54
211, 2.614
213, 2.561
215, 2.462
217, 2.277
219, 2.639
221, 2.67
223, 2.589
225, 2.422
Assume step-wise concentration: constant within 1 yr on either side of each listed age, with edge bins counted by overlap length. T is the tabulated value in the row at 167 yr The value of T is 2.426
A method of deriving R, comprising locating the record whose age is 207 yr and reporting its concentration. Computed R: 2.416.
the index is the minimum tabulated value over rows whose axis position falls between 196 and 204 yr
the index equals 2.543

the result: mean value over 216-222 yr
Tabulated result 2.53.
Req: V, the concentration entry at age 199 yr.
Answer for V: 2.603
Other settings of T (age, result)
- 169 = 2.649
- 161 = 2.705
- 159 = 2.729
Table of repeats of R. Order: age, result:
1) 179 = 2.896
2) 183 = 2.685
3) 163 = 2.671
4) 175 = 2.708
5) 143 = 3.01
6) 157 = 2.767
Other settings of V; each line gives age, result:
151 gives 2.941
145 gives 2.593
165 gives 2.577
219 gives 2.639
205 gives 2.586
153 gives 2.856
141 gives 2.753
